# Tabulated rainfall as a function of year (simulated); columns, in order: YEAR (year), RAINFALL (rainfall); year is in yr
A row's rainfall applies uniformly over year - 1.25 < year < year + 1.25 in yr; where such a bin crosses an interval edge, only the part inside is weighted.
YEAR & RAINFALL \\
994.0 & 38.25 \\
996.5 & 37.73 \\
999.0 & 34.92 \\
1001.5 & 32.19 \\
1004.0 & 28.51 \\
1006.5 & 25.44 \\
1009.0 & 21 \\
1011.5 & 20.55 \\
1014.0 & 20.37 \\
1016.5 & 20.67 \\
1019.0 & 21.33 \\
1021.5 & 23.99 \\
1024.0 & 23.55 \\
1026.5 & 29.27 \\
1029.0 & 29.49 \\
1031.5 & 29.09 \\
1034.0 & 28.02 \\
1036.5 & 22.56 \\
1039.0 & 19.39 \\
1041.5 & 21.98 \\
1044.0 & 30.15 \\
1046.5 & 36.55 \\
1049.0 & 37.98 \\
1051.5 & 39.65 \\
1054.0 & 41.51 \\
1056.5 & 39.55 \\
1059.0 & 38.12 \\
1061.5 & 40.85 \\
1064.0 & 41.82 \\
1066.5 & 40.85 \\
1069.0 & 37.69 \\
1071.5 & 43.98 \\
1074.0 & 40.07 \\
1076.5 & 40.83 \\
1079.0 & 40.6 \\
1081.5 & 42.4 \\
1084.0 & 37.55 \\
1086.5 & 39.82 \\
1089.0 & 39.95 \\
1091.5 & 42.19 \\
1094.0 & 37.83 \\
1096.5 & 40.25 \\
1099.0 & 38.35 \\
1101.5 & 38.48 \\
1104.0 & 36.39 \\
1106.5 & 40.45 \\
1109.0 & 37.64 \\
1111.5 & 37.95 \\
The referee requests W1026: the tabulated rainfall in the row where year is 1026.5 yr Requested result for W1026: 29.27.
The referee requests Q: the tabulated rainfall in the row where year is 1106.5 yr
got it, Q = 40.45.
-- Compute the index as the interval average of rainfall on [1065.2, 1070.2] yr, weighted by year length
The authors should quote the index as 39.3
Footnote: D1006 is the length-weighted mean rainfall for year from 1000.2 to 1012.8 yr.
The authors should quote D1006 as 25.6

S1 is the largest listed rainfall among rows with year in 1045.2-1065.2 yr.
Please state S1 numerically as 41.82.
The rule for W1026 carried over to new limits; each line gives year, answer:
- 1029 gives 29.49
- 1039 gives 19.39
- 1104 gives 36.39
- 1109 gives 37.64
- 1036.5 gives 22.56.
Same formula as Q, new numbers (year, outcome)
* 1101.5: 38.48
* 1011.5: 20.55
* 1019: 21.33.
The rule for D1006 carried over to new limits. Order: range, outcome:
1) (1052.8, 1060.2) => 39.7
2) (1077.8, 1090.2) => 40.1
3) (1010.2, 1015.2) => 20.5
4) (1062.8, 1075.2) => 40.9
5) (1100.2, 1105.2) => 37.5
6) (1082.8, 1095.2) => 39.5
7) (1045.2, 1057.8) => 39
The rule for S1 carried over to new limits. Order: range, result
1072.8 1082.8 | 42.4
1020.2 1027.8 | 29.27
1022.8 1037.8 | 29.49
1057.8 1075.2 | 43.98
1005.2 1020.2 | 25.44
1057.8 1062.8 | 40.85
